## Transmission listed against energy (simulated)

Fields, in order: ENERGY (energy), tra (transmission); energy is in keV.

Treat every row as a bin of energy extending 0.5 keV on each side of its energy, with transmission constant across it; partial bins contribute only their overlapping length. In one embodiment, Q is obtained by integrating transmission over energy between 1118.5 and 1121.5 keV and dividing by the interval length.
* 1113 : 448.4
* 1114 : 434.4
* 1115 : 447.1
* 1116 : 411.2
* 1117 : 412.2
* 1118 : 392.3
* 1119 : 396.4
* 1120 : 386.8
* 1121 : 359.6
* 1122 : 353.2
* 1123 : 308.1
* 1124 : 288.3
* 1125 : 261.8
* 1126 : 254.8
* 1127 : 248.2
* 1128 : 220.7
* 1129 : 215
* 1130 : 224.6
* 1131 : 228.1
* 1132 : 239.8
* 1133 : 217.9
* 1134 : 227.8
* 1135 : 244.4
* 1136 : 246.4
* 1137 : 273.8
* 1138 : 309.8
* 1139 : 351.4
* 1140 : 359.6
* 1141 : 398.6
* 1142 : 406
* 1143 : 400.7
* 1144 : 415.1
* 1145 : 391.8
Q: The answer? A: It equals 381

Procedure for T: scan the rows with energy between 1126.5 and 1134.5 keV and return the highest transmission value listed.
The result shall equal 248.2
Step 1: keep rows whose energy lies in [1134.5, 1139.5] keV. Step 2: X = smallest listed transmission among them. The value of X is 244.4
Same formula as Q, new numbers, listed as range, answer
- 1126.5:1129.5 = 228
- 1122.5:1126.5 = 278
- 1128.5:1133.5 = 225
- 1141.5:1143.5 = 403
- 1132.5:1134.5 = 223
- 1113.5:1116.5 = 431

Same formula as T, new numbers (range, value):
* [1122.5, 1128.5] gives 308.1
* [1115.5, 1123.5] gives 412.2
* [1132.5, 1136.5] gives 246.4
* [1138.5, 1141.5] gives 398.6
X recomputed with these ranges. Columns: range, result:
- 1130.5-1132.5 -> 228.1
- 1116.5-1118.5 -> 392.3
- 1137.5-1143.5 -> 309.8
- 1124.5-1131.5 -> 215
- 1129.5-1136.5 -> 217.9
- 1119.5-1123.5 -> 308.1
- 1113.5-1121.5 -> 359.6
